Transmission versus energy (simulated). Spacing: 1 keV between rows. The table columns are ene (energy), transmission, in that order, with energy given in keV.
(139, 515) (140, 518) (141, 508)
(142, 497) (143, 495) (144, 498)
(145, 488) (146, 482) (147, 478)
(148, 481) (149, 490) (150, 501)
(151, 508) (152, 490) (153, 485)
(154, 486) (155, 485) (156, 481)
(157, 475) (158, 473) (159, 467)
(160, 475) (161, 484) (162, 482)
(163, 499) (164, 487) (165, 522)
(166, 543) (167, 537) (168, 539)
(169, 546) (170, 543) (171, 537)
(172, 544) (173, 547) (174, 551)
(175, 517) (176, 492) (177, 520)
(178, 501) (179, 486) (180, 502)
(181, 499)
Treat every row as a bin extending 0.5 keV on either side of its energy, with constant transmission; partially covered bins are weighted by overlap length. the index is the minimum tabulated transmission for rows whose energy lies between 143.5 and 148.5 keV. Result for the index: 478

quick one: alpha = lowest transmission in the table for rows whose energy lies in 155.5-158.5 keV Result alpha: 473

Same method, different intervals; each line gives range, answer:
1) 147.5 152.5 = 481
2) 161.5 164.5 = 482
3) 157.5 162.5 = 467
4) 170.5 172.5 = 537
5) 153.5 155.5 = 485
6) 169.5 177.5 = 492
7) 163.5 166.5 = 487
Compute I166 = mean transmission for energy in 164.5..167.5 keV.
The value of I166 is 534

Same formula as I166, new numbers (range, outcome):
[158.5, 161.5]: 475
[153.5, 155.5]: 486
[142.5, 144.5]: 496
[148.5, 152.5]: 497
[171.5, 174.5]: 547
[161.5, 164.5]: 489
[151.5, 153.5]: 488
